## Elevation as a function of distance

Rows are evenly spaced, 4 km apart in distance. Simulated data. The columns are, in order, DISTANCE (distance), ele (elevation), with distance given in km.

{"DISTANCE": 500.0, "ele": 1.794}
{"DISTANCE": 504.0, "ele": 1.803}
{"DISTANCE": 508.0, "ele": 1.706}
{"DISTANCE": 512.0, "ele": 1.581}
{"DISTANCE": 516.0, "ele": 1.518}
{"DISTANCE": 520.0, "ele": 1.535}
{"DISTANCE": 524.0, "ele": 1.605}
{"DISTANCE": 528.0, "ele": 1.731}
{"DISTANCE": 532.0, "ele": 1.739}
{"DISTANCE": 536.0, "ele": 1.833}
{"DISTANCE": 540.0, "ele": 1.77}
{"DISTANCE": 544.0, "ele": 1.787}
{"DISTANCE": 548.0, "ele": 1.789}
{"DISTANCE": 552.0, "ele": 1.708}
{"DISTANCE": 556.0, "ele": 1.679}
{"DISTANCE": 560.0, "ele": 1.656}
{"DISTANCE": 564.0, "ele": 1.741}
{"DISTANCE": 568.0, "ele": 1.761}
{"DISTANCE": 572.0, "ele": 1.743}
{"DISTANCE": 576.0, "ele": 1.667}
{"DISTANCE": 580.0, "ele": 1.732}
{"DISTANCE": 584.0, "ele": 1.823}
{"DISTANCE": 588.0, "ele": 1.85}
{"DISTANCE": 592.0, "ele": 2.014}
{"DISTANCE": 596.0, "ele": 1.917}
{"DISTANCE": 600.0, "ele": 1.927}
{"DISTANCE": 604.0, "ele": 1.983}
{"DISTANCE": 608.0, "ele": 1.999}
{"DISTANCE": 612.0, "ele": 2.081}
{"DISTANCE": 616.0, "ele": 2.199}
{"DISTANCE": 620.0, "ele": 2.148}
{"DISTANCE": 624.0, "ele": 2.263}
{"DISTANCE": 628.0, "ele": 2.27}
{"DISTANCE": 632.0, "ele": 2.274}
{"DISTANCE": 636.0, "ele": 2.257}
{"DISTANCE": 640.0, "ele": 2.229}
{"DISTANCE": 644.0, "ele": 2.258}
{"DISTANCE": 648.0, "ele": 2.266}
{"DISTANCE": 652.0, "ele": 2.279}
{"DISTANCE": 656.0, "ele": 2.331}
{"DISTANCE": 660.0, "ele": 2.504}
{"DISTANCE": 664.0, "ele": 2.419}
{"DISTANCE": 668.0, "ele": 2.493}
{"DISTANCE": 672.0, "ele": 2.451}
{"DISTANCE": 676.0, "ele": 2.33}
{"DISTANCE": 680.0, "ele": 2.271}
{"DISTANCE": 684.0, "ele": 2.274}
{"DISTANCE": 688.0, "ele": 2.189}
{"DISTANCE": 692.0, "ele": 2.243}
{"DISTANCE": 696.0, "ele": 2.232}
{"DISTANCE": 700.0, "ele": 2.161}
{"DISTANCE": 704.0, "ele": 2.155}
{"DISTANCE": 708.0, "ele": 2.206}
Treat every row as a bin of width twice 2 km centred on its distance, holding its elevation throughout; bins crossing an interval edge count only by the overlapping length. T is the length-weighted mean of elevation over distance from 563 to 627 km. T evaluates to 1.94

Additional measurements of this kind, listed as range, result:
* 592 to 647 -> 2.14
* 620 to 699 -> 2.3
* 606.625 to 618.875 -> 2.1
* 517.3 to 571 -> 1.72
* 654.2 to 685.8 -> 2.39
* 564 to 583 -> 1.73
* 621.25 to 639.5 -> 2.26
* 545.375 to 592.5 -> 1.76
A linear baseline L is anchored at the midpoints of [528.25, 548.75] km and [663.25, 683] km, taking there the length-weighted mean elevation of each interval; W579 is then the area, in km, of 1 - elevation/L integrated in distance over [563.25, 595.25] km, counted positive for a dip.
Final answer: 2.7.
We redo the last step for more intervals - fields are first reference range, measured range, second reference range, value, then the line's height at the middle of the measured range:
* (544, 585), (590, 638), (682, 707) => -4.9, 1.91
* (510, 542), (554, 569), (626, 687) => 1.1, 1.84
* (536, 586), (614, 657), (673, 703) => -4.5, 2.04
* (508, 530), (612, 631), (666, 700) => -1.6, 2.04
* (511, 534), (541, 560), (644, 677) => 0.4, 1.77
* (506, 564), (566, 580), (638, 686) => 1.2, 1.89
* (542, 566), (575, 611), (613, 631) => 2.1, 2.01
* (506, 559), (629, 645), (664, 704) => -1.1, 2.11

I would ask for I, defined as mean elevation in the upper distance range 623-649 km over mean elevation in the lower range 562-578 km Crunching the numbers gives 1.31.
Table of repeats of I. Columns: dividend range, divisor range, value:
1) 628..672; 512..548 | 1.38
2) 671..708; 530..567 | 1.29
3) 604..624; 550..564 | 1.25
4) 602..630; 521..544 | 1.23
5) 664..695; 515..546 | 1.37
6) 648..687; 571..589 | 1.34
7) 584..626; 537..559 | 1.16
